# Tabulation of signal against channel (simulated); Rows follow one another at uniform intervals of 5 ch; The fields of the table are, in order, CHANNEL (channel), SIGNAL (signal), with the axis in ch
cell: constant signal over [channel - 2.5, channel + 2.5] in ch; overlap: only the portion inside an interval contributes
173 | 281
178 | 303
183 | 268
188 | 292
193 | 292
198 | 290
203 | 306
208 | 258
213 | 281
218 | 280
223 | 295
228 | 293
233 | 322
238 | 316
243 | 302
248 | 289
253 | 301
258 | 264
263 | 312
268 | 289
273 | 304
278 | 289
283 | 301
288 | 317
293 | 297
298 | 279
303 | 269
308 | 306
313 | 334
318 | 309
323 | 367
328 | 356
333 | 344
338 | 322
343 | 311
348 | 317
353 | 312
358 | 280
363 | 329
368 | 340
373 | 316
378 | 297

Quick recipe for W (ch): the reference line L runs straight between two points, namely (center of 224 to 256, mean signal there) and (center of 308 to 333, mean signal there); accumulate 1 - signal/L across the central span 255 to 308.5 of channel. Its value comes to 4.68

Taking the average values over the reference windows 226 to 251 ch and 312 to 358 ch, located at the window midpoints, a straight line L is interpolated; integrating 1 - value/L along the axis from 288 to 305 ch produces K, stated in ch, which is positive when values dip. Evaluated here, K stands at 1.65 ch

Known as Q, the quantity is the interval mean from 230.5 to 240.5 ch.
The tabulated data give 319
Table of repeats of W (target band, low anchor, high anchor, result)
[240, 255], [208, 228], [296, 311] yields -0.72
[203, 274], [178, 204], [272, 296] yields 0.50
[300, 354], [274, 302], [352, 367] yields -3.38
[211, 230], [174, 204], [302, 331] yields 0.78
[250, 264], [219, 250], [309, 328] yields 0.95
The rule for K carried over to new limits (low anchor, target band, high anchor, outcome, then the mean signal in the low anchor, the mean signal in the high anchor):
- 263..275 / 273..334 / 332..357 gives -1.00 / 299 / 317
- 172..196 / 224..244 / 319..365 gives -0.53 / 288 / 326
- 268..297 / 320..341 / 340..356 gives -2.48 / 299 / 313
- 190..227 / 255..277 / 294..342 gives 0.84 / 286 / 320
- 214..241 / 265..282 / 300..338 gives 0.96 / 300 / 326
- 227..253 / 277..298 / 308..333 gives 1.63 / 305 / 338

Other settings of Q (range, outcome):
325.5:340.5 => 341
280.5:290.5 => 309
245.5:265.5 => 292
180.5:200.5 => 286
